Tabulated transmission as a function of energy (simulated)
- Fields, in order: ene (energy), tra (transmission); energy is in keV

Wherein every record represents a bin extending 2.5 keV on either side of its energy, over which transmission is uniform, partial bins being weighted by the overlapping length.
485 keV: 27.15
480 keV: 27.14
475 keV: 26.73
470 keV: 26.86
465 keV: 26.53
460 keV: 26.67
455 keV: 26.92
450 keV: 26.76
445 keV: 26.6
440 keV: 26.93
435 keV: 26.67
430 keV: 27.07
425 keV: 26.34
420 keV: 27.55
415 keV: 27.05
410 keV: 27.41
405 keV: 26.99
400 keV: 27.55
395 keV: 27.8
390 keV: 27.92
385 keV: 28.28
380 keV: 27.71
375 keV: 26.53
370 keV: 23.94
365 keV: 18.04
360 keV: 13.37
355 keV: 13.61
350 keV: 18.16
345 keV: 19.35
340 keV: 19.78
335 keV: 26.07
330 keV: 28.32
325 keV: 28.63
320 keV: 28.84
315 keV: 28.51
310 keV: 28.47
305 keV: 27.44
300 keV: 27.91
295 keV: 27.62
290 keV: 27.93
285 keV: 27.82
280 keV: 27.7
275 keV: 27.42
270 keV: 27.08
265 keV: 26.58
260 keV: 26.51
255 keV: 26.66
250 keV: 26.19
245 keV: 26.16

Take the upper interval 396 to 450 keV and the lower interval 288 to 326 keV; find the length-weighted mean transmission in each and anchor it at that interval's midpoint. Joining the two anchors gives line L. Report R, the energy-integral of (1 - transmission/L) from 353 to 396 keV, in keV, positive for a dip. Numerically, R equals 7.0 keV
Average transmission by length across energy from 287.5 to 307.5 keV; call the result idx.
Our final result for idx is 27.7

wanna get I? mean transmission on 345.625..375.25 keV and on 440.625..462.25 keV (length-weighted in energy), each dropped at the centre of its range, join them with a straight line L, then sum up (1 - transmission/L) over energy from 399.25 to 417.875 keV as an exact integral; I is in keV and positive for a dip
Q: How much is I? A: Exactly -3.6 keV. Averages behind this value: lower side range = 18.4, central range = 27.2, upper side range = 26.8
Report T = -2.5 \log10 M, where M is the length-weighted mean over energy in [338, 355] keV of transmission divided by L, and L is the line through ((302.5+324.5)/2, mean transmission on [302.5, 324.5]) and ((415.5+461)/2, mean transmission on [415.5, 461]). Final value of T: 0.46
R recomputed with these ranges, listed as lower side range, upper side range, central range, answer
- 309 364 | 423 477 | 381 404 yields -2.9 keV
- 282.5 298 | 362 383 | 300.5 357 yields 3.4 keV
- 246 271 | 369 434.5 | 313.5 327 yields -0.9 keV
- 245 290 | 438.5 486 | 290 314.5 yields -0.9 keV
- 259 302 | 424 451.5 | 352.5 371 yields 7.1 keV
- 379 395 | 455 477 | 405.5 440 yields 0.5 keV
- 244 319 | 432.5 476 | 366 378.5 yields 1.1 keV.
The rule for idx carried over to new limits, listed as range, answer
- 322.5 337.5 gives 27.7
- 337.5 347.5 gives 19.6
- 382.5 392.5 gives 28.1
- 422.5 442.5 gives 26.8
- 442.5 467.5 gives 26.7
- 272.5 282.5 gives 27.6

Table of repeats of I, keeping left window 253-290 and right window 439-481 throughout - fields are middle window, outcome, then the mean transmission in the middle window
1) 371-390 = -0.2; 27.3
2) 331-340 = 0.8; 24.7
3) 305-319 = -0.6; 28.3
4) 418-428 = 0.0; 26.9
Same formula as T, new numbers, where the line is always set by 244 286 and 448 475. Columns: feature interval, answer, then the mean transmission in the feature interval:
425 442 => -0.002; 26.8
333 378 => 0.325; 19.9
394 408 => -0.025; 27.4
